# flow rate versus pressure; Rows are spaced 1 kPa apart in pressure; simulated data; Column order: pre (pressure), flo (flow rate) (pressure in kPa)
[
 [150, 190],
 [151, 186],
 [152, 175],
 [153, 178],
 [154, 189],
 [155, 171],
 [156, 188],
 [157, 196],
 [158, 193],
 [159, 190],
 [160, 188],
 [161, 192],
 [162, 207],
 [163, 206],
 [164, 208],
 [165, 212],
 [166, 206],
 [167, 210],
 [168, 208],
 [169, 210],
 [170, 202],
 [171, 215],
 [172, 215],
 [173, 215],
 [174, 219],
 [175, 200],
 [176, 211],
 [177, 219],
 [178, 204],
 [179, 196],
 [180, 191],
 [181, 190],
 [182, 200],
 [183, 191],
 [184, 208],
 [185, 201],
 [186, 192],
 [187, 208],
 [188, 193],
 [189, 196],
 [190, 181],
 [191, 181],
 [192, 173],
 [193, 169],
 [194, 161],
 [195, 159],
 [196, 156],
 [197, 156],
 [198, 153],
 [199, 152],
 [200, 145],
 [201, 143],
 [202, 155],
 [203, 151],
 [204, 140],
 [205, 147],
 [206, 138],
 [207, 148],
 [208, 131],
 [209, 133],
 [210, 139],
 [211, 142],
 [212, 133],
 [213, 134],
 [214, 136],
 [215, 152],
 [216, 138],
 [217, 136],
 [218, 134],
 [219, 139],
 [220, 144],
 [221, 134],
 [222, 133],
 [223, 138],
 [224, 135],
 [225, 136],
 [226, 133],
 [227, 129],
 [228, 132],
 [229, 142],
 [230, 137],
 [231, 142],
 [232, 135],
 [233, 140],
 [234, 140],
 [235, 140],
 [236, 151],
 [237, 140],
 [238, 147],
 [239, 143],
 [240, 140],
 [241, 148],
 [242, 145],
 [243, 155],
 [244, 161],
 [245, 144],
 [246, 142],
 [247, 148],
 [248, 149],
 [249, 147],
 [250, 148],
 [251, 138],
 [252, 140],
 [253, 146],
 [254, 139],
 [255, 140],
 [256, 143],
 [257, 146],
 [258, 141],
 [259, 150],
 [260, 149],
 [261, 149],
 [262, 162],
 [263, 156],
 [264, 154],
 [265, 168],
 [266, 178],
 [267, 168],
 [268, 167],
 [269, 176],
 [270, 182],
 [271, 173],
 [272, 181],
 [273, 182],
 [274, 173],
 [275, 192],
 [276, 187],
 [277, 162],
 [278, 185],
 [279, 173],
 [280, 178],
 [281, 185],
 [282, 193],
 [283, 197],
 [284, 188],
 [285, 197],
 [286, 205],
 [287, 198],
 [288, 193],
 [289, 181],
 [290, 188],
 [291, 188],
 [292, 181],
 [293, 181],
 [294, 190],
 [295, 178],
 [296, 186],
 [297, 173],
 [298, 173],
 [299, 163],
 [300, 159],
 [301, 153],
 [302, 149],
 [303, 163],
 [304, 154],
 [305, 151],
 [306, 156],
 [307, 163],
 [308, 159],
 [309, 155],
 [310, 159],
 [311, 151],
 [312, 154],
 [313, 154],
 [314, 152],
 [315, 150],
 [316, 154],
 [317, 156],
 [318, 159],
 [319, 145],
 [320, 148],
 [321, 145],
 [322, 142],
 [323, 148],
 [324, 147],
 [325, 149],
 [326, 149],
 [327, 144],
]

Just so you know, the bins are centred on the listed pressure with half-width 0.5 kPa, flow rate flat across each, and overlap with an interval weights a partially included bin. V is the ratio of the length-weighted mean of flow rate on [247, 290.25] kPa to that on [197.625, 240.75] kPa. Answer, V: 1.20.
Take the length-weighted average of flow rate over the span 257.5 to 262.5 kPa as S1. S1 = 150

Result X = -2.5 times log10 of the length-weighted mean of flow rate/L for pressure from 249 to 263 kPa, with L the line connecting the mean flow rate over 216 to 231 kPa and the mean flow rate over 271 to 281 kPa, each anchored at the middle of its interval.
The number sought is 0.12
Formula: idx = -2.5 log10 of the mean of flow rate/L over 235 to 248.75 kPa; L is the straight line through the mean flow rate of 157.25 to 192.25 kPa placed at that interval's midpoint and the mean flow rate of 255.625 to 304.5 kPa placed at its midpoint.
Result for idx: 0.24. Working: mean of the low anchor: 201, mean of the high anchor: 173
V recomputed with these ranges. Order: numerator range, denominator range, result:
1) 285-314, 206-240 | 1.23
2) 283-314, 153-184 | 0.85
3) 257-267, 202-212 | 1.11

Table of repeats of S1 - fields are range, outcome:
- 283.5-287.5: 197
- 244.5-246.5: 143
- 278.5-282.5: 182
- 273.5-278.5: 180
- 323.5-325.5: 148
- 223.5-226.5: 135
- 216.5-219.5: 136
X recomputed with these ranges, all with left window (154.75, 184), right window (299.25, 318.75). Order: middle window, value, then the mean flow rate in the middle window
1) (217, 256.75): 0.258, 141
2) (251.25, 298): -0.039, 172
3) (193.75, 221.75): 0.300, 144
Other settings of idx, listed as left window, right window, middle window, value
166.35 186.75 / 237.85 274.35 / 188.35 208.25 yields 0.21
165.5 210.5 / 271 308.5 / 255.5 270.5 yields 0.12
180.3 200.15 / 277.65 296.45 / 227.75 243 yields 0.28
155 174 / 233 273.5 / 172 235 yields 0.14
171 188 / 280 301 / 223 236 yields 0.38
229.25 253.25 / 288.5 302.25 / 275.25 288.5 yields -0.13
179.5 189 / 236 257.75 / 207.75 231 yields 0.22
